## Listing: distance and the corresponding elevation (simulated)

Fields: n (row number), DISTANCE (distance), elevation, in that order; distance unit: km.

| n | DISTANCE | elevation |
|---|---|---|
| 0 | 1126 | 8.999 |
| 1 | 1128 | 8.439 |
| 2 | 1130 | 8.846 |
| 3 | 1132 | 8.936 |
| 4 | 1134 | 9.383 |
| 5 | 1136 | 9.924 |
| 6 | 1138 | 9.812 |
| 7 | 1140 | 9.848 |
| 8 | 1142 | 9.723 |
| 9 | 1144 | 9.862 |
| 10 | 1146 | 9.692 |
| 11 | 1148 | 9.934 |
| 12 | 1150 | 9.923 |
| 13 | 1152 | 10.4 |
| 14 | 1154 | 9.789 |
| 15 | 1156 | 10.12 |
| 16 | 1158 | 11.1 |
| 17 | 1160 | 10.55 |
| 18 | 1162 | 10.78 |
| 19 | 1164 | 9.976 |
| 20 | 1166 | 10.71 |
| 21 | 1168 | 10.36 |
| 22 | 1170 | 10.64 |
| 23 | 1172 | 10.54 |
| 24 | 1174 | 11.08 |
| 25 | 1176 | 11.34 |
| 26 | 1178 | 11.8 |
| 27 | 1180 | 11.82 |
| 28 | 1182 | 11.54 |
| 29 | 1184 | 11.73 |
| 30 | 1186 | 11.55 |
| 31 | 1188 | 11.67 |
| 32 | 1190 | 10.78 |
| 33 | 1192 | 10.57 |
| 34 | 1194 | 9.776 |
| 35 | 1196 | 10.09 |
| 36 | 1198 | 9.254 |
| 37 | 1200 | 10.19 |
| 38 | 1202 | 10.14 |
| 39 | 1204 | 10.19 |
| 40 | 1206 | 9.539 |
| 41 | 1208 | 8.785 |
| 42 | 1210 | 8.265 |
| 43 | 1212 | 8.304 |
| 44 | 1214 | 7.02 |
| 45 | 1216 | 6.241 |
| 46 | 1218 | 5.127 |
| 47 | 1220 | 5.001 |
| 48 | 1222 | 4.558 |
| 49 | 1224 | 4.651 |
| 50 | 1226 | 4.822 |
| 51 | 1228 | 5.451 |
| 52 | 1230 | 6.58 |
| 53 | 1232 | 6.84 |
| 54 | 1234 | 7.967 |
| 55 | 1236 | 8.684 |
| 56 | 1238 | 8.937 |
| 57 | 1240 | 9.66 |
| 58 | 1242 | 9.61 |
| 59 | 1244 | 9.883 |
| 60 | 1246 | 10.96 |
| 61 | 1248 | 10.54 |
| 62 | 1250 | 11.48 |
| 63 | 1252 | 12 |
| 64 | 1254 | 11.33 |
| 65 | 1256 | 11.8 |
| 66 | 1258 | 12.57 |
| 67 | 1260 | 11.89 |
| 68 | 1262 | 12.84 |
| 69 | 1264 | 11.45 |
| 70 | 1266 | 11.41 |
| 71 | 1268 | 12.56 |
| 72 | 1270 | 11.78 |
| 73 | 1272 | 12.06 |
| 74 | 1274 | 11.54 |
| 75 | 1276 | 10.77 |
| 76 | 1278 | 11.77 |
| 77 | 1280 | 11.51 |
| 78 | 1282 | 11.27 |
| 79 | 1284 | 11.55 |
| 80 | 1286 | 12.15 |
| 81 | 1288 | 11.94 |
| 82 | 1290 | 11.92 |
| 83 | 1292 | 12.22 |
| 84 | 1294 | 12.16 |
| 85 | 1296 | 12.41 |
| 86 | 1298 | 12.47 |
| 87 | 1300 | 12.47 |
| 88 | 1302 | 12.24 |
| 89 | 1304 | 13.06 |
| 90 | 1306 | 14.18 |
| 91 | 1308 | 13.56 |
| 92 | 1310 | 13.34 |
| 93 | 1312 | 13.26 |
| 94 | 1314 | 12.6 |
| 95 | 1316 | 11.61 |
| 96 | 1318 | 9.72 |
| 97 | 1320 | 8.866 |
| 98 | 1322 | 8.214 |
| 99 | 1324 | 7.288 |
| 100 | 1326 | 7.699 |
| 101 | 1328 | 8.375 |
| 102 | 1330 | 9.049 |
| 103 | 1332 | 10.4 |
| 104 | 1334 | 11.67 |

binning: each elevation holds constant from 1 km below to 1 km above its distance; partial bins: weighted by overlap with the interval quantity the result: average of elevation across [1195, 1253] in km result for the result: 8.3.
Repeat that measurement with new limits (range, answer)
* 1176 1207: 10.7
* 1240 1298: 11.6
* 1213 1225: 5.43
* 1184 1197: 10.8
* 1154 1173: 10.5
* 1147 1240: 9.25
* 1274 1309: 12.2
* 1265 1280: 11.7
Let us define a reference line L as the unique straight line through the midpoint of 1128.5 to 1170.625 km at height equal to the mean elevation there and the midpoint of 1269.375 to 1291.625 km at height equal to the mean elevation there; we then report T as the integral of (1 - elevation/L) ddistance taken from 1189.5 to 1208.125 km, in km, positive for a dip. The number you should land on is 1.2 km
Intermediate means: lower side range 9.99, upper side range 11.7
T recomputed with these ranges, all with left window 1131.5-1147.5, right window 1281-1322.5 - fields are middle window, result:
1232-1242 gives 2.2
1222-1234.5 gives 5.8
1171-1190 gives -2.1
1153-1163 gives -0.5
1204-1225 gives 7.5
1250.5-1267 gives -0.7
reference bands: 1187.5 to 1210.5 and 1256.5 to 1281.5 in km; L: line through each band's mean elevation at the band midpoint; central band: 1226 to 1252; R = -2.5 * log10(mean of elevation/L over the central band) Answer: 0.24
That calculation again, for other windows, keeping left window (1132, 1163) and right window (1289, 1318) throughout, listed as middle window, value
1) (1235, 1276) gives 0.06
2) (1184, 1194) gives -0.04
